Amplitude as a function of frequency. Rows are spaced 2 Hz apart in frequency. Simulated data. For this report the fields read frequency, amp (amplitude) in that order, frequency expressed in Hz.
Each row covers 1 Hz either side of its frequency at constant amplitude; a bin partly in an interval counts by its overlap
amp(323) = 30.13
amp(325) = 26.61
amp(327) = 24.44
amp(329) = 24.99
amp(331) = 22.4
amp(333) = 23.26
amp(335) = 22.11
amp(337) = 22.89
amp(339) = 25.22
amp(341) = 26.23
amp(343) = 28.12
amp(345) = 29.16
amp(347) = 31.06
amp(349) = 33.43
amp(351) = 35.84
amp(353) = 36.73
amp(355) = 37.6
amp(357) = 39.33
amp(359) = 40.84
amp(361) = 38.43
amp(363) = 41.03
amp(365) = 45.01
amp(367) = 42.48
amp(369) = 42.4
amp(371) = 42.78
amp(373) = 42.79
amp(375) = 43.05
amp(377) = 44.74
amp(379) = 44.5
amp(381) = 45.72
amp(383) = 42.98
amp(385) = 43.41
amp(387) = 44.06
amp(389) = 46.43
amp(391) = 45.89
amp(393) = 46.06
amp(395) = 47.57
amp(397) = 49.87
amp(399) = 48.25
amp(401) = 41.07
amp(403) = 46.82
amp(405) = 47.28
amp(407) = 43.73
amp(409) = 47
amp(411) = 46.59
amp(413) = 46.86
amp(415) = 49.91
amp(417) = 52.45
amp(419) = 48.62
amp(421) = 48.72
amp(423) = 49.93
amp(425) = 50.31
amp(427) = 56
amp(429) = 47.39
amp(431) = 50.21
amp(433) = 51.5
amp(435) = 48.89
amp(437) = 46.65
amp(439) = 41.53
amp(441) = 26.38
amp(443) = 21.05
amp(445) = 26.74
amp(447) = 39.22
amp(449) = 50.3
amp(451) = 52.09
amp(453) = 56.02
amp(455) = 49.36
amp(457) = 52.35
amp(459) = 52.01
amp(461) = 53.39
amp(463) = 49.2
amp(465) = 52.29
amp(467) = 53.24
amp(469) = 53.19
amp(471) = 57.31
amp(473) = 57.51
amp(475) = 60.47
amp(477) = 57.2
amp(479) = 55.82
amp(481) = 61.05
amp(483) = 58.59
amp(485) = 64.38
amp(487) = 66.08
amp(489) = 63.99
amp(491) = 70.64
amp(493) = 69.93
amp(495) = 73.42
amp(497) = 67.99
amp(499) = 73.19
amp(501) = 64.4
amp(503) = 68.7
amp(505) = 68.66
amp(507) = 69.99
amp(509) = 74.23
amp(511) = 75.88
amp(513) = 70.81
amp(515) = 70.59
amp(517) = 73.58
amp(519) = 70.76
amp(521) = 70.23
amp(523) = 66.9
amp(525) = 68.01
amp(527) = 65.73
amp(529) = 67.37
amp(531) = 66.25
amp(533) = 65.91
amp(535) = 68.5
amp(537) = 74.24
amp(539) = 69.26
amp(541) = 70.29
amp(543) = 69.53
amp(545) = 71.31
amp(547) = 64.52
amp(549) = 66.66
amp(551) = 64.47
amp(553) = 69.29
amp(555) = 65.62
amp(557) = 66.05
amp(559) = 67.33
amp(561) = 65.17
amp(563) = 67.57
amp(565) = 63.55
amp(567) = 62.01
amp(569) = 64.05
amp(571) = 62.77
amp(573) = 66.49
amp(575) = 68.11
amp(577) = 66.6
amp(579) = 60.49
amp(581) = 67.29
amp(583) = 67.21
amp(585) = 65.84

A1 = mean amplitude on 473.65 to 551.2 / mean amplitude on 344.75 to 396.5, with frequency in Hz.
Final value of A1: 1.63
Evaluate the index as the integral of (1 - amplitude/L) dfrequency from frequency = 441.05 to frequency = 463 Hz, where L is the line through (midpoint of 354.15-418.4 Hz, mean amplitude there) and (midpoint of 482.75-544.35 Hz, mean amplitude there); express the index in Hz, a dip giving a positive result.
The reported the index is 4.92 Hz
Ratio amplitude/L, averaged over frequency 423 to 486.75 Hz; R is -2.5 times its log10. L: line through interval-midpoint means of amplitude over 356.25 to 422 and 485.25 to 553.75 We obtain 0.143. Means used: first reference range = 45.1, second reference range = 69.1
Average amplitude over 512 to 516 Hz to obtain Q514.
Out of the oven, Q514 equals 70.7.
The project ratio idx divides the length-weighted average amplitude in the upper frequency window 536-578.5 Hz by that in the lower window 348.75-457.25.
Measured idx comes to 1.5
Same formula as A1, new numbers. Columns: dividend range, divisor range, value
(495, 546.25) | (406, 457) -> 1.52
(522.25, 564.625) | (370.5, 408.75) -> 1.50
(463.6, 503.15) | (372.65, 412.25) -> 1.37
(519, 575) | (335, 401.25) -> 1.70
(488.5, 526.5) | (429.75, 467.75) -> 1.53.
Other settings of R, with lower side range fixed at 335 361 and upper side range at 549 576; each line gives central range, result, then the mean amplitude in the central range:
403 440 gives -0.118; 48.5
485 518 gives -0.240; 70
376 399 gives -0.193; 45.7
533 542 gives -0.138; 70.1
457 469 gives -0.045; 52.2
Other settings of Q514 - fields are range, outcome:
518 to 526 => 69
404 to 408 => 45.5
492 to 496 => 71.7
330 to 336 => 22.6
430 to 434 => 50.9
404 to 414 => 46.3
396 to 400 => 49.1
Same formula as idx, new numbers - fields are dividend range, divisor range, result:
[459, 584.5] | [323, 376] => 1.96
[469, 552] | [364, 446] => 1.49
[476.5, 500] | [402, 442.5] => 1.39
